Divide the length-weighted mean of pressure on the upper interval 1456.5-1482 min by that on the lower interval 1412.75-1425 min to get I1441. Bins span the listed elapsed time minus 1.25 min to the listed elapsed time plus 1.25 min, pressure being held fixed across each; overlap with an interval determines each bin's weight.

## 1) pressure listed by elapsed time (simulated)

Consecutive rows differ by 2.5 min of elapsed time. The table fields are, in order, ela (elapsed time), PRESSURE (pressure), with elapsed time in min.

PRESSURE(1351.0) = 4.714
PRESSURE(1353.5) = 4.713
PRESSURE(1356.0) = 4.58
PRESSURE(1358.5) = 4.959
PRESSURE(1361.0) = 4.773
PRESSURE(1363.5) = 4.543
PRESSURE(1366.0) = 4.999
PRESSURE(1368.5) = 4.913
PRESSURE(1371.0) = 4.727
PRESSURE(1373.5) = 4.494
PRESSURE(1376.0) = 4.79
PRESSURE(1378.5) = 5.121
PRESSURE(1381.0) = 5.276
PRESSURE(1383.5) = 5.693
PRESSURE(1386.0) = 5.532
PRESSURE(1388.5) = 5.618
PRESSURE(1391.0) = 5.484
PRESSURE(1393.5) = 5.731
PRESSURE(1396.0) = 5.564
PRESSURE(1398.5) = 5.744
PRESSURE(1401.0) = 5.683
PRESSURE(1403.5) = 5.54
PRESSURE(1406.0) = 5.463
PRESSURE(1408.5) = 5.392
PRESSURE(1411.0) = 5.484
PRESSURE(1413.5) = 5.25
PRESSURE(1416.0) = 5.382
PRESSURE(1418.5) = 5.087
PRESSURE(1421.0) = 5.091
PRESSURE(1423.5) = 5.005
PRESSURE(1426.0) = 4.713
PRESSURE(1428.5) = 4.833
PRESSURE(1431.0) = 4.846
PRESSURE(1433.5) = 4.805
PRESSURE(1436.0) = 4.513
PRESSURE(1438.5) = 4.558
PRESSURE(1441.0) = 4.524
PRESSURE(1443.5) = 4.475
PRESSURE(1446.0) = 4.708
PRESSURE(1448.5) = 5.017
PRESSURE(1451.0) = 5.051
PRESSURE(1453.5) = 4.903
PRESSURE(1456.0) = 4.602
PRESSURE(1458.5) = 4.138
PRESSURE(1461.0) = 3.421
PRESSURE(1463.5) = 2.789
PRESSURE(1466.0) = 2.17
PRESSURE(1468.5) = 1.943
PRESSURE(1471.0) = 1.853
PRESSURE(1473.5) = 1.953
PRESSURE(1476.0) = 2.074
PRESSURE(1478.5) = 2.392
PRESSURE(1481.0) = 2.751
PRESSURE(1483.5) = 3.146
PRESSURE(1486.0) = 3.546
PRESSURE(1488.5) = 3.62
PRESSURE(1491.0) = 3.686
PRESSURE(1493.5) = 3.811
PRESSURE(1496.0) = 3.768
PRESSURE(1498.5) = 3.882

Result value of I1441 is 0.5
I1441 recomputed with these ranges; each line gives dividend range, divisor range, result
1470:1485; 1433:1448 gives 0.52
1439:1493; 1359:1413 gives 0.66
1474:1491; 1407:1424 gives 0.56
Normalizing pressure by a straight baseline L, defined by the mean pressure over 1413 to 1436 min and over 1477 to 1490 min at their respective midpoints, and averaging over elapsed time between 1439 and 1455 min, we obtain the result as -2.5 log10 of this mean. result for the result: -0.13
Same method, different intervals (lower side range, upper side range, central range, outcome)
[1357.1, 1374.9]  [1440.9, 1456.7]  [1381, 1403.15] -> -0.17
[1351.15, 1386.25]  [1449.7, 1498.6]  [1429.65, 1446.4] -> -0.21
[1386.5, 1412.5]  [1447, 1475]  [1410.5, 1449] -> -0.09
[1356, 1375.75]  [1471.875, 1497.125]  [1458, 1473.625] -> 0.28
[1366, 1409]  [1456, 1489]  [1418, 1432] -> -0.17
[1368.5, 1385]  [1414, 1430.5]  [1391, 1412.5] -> -0.11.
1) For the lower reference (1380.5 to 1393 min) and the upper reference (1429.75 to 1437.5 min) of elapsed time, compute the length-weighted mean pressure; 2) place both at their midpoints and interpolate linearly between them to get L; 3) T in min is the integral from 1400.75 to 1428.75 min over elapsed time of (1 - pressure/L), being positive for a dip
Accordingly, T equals -1.0 min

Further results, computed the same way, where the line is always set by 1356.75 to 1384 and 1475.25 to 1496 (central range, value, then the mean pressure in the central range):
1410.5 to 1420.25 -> -2.39 min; 5.28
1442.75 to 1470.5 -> -1.60 min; 3.86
